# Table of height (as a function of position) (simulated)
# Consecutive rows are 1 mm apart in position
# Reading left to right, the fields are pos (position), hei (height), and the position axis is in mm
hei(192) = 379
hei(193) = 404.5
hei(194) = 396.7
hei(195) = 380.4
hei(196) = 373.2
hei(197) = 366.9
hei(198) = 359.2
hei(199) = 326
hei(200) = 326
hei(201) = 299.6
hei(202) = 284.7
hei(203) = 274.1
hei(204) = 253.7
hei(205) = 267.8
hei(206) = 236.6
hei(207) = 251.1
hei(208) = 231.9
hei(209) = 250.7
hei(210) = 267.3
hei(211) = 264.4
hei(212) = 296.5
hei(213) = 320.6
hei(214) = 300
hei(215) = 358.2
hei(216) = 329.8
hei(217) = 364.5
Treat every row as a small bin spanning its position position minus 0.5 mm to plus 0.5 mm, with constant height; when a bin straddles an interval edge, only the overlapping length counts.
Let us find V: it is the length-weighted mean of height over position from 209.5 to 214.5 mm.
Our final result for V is 290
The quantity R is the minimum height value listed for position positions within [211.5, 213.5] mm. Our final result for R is 296.5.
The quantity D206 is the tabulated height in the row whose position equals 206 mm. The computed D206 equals 236.6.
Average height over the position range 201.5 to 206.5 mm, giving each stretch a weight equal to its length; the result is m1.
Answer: 263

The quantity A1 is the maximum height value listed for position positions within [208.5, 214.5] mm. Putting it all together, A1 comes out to 320.6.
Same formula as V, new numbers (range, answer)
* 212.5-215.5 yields 326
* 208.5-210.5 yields 259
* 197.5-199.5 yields 343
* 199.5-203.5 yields 296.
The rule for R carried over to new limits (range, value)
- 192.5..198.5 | 359.2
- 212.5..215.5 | 300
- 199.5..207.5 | 236.6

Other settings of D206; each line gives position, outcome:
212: 296.5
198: 359.2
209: 250.7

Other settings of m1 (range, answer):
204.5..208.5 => 247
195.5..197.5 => 370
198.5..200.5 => 326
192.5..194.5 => 401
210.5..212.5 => 280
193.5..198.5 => 375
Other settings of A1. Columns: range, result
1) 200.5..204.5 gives 299.6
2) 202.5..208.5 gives 274.1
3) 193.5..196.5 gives 396.7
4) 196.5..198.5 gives 366.9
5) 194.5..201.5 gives 380.4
